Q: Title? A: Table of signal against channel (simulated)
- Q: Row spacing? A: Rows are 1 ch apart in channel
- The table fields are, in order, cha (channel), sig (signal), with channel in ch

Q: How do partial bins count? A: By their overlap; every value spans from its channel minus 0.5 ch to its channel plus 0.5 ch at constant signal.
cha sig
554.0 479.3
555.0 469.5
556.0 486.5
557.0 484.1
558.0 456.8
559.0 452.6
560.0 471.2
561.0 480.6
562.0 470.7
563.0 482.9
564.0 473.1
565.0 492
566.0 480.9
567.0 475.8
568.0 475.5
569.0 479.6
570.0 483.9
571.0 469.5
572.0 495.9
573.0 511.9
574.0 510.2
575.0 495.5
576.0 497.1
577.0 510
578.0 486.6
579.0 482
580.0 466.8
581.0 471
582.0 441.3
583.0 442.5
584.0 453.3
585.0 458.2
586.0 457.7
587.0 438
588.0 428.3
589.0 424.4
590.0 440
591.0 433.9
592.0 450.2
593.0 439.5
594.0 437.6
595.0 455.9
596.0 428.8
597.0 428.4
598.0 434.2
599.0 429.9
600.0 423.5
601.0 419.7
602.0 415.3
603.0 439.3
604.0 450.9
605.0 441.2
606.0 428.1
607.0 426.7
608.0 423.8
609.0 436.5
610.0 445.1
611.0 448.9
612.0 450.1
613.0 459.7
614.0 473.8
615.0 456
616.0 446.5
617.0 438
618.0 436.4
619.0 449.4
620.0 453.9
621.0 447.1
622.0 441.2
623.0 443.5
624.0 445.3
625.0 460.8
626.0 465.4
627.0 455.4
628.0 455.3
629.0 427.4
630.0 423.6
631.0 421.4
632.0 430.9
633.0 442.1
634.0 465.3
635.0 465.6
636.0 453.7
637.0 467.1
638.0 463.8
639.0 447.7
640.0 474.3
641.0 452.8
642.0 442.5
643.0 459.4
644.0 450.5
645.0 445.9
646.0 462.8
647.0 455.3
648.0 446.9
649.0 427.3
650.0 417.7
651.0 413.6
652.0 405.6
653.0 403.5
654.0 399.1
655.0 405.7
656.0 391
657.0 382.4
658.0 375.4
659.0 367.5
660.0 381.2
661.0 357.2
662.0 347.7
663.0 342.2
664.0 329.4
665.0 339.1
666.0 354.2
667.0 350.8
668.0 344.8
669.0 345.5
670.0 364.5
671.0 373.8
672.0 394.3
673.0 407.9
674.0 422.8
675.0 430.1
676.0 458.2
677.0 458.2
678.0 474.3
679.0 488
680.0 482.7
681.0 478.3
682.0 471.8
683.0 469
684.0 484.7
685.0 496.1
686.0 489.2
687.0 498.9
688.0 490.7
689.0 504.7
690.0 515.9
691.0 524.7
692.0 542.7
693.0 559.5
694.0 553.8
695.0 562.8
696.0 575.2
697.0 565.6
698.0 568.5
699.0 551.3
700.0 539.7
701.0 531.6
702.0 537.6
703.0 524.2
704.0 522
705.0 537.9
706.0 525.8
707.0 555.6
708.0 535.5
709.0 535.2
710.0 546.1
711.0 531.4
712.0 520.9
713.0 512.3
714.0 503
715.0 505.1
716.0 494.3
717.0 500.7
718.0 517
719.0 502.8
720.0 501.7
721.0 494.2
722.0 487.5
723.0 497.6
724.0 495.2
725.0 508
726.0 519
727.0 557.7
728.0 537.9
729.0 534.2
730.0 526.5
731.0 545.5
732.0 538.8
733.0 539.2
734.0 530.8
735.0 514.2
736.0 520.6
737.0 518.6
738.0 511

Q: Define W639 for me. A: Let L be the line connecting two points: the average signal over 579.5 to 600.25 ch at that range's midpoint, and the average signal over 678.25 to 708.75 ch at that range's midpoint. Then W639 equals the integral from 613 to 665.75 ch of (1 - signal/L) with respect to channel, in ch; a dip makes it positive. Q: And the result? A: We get 5.7 ch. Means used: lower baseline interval 442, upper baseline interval 523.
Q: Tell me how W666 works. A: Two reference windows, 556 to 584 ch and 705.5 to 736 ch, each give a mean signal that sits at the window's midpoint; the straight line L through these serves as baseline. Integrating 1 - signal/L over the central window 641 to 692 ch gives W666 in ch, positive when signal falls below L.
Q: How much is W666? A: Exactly 8.0 ch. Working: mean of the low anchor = 479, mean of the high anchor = 520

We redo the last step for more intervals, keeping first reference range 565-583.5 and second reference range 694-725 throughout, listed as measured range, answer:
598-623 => 2.7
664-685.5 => 3.9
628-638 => 1.1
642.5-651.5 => 1.1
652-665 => 3.5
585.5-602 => 1.8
